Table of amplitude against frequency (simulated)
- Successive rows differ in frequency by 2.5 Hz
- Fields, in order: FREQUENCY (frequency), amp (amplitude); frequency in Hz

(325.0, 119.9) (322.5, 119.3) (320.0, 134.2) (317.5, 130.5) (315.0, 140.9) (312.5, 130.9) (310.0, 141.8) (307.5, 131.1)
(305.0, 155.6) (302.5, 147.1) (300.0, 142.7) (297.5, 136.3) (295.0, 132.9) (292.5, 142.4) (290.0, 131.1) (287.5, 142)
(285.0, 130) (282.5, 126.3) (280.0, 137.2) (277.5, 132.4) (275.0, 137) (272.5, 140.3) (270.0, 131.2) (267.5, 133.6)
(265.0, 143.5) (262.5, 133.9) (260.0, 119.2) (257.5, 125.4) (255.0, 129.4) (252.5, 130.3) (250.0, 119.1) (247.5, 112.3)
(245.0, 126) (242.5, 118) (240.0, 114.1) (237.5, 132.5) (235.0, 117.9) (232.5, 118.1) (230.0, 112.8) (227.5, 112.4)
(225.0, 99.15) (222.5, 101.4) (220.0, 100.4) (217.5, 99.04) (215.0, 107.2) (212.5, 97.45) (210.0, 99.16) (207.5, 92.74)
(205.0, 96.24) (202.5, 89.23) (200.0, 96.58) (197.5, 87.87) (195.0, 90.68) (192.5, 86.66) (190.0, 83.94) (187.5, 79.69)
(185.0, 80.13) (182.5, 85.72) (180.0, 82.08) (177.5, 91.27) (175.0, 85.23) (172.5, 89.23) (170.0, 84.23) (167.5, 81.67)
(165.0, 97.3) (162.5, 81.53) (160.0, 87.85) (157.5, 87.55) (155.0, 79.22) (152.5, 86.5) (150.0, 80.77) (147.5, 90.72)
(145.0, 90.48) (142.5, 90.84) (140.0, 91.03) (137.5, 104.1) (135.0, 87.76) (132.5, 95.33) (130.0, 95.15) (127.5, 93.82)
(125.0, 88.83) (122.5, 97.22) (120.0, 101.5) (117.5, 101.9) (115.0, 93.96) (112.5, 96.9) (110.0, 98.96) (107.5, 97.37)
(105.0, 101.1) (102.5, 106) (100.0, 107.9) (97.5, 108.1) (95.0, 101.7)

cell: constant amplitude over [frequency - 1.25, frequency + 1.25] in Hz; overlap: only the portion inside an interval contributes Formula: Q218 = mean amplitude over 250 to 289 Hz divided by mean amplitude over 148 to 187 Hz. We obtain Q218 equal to 1.6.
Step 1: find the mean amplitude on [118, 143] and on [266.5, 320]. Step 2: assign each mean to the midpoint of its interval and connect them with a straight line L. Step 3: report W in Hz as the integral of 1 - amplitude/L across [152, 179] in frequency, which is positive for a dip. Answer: 4.5 Hz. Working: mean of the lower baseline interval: 94.9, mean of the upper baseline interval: 137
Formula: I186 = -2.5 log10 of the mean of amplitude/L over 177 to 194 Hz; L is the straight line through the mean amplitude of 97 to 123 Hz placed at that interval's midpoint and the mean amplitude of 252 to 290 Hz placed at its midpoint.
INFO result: 0.349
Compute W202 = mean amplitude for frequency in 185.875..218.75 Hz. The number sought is 92.7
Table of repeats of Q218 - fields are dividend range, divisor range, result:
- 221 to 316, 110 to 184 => 1.43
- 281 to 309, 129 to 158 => 1.53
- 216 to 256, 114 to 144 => 1.21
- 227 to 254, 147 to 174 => 1.39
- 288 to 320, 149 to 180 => 1.61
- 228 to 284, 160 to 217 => 1.42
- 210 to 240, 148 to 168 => 1.27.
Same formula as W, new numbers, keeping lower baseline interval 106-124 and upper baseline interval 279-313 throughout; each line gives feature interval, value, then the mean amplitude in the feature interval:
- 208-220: 2.0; 100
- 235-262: 1.0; 123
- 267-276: -0.2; 136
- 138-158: 3.3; 87.8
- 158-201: 9.9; 86.5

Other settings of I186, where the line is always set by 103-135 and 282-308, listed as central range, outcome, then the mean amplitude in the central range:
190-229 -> 0.22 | 96.8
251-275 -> -0.01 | 132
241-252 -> 0.07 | 120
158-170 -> 0.23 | 86.8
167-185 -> 0.28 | 85.4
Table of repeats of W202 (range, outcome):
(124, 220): 90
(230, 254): 121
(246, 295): 131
